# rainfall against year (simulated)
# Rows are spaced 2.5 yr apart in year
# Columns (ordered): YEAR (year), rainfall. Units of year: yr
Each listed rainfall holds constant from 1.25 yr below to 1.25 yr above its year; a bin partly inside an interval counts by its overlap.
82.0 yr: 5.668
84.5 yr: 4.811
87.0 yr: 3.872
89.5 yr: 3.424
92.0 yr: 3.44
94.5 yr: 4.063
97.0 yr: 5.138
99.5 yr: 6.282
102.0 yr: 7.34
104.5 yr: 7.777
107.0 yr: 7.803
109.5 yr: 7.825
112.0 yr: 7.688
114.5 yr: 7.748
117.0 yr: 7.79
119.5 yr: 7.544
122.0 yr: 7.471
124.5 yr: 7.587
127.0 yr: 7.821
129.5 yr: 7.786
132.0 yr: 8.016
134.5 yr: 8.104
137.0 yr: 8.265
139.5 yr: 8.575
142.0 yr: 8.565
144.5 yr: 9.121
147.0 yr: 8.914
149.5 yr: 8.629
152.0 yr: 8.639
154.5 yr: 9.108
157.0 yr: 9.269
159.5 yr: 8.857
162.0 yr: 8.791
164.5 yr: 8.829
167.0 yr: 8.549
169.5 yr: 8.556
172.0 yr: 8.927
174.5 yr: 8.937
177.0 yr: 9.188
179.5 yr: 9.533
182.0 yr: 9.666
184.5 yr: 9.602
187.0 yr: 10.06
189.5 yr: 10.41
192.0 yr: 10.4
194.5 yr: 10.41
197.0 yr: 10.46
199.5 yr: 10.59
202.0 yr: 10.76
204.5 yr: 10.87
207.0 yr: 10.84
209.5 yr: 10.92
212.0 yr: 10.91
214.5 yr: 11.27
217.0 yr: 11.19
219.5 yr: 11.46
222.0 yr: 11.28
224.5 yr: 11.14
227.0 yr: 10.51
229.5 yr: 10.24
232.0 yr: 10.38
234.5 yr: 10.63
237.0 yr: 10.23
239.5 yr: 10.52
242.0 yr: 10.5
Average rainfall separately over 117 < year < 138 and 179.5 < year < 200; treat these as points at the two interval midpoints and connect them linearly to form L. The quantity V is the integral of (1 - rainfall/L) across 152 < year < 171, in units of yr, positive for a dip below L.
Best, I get 0.5 yr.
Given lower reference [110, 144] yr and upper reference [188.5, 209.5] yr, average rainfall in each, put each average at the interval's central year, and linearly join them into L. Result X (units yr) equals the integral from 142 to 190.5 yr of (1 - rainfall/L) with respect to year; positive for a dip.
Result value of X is 1.42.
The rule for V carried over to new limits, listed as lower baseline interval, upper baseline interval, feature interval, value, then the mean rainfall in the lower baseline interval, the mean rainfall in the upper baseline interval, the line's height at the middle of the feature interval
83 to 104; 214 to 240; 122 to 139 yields -3.6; 4.91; 10.8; 6.54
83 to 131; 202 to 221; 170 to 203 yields 0.3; 6.49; 11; 9.96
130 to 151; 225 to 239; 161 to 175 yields 0.5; 8.5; 10.4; 9.08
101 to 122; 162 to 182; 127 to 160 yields -0.8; 7.68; 8.97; 8.36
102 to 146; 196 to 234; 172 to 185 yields 0.5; 7.96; 10.9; 9.69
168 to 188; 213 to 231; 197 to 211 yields -0.6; 9.29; 11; 10.3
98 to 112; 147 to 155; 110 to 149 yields 0.3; 7.39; 8.78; 8.13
